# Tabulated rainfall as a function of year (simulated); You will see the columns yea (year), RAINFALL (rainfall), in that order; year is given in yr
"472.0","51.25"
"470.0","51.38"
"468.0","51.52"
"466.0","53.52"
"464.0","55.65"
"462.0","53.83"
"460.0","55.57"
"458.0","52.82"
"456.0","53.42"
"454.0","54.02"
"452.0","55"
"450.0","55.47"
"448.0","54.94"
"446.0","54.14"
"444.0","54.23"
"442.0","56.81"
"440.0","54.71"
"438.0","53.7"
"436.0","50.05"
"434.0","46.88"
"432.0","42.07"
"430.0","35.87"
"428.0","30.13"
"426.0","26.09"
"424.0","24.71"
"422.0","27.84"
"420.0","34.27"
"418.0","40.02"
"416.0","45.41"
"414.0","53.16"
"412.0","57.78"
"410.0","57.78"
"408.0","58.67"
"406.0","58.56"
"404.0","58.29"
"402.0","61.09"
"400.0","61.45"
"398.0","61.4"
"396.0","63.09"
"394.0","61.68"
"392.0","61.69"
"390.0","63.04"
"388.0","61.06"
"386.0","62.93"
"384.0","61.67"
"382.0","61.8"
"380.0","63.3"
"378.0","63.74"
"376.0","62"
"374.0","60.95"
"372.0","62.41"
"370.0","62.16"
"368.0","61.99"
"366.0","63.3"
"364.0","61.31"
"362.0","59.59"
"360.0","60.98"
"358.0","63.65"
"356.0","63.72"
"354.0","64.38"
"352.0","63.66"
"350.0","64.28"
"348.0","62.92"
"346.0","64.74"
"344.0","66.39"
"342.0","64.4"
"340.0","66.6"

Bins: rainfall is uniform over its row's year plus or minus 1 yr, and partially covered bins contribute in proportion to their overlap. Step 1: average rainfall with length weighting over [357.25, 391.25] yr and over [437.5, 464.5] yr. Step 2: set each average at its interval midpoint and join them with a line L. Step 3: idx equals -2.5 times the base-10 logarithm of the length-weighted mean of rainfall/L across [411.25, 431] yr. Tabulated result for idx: 0.47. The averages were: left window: 62.1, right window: 54.6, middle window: 37.3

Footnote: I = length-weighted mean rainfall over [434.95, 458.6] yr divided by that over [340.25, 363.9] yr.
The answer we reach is 0.9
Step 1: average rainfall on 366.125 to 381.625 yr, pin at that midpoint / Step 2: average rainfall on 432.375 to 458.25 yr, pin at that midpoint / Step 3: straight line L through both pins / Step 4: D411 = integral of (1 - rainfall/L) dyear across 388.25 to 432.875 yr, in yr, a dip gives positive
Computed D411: 6.6 yr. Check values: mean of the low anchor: 62.4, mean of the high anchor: 53.3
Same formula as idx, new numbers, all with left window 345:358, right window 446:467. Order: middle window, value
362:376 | 0.01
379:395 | -0.03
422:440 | 0.40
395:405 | -0.03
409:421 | 0.21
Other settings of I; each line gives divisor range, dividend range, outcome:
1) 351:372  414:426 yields 0.57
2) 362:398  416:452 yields 0.71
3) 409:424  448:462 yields 1.24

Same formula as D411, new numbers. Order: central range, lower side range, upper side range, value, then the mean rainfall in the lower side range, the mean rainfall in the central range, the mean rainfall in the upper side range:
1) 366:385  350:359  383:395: 0.1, 63.9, 62.3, 62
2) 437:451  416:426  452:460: -2.5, 32.5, 54.9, 53.9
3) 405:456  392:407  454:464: 8.7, 60.9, 47.4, 54.1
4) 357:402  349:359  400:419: -1.8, 63.9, 62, 54.9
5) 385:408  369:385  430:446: -1.1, 62.3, 61.2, 50.4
